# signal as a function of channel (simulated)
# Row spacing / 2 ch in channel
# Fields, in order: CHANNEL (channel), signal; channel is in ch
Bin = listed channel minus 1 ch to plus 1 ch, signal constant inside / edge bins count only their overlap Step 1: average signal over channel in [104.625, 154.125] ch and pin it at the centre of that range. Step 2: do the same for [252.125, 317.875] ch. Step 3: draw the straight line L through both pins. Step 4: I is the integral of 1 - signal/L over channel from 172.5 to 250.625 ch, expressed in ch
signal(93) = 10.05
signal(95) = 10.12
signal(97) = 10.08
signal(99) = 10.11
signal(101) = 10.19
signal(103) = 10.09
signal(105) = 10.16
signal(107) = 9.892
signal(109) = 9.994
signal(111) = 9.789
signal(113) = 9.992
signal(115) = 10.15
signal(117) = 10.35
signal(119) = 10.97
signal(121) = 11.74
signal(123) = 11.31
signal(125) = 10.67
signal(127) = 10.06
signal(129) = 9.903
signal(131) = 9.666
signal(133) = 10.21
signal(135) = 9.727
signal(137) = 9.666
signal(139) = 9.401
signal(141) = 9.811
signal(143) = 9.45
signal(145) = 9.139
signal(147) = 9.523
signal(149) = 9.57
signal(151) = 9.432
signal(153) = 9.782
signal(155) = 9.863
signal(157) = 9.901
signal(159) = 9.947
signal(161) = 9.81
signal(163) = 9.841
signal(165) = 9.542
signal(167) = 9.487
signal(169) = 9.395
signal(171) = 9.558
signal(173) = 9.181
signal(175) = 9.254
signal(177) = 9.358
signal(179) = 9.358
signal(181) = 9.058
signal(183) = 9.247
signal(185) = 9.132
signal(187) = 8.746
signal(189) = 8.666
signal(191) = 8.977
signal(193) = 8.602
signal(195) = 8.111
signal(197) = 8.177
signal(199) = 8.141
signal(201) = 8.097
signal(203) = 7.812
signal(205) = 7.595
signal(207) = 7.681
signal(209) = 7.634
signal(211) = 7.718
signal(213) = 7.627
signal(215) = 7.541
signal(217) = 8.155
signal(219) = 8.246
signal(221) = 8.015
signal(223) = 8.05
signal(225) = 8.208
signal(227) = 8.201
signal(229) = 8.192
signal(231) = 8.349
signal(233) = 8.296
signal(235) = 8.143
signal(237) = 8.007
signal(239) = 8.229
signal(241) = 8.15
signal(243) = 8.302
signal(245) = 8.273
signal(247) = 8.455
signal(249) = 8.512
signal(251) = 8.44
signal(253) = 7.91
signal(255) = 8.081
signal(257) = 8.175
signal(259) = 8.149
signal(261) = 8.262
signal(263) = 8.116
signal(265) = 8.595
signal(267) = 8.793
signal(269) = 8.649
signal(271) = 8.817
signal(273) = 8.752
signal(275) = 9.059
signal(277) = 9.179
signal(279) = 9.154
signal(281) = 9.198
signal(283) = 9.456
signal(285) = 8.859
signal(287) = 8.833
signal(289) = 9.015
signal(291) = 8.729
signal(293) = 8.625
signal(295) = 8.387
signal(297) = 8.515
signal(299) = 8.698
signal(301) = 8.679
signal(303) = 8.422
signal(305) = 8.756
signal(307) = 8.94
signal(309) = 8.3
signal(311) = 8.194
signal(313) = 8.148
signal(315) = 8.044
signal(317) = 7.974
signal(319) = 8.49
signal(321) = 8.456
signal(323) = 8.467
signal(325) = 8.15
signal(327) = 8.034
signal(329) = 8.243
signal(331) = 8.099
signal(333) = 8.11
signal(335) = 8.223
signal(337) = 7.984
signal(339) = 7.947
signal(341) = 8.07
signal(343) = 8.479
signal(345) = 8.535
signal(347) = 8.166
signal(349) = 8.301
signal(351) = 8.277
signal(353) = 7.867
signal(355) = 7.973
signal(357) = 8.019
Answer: 7.8 ch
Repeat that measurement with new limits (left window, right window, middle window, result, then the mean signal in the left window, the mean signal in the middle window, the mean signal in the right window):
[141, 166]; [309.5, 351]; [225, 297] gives 2.0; 9.66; 8.52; 8.21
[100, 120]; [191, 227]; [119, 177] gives -3.1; 10.2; 9.83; 8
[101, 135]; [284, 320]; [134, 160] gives 1.0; 10.3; 9.63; 8.53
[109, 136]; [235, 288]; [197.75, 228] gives 4.1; 10.3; 7.92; 8.55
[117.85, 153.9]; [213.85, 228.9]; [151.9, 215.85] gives 0.6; 10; 8.84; 8.06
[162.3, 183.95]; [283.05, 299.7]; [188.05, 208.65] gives 2.4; 9.38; 8.17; 8.75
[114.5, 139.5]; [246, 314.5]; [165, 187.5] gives 1.1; 10.3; 9.28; 8.61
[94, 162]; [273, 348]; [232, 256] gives 2.2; 10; 8.23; 8.51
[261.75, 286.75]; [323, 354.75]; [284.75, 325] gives 0.2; 8.88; 8.51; 8.17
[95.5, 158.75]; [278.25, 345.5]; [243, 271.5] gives 1.8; 10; 8.36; 8.47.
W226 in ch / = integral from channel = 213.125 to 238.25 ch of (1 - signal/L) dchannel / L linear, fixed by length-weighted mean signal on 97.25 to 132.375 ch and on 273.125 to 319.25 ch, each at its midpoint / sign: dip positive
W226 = 3.26 ch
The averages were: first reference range 10.3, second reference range 8.69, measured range 8.1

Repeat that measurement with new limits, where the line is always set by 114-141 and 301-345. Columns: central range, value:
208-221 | 2.1 ch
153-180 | 0.8 ch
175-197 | 1.8 ch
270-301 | -0.8 ch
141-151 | 0.6 ch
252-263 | 1.0 ch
